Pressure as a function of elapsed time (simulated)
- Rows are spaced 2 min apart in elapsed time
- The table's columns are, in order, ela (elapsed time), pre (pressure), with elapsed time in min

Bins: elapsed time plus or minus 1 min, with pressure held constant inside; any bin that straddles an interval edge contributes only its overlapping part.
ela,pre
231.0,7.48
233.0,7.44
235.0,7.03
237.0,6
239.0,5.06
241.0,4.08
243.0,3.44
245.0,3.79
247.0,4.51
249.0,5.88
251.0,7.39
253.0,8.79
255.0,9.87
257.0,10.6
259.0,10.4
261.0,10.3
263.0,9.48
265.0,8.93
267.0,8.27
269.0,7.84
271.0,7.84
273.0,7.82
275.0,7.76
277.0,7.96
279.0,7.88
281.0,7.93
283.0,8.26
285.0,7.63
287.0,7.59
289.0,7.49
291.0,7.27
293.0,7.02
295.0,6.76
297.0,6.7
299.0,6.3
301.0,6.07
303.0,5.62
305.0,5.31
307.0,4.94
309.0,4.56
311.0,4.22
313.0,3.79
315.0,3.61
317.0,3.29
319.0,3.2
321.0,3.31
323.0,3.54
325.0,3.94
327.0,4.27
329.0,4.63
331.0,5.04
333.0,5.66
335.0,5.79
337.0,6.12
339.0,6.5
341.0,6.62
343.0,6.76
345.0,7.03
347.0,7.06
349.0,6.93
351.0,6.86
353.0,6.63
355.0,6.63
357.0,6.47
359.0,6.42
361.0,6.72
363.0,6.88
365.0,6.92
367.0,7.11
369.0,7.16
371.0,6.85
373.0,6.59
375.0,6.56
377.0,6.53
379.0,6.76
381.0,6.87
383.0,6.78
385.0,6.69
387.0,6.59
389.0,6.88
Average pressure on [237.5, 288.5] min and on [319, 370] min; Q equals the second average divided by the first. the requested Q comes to 0.79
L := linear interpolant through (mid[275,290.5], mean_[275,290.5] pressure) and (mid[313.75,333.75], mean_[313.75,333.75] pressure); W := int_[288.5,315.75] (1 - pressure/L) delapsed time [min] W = 1.85 min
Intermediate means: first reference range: 7.8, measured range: 5.68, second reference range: 4.03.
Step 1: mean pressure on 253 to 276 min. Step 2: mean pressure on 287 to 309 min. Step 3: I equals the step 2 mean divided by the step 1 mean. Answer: 0.7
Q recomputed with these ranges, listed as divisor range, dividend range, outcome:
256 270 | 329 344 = 0.64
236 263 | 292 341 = 0.72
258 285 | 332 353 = 0.77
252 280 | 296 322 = 0.53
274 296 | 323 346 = 0.73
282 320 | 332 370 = 1.15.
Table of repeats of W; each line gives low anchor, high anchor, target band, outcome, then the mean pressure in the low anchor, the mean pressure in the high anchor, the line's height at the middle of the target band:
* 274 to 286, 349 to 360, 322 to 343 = 5.11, 7.9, 6.63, 7.01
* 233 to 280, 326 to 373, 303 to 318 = 5.49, 7.43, 6.4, 6.83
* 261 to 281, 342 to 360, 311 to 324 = 6.83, 8.29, 6.75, 7.4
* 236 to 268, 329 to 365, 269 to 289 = -2.21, 7.3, 6.44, 7.05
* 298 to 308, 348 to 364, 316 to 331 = 5.53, 5.65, 6.69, 6.05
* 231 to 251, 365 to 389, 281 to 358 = 5.07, 5.47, 6.78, 6.23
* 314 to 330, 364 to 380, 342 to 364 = -4.55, 3.72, 6.81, 5.64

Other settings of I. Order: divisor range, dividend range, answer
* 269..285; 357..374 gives 0.86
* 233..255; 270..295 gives 1.30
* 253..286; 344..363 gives 0.78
